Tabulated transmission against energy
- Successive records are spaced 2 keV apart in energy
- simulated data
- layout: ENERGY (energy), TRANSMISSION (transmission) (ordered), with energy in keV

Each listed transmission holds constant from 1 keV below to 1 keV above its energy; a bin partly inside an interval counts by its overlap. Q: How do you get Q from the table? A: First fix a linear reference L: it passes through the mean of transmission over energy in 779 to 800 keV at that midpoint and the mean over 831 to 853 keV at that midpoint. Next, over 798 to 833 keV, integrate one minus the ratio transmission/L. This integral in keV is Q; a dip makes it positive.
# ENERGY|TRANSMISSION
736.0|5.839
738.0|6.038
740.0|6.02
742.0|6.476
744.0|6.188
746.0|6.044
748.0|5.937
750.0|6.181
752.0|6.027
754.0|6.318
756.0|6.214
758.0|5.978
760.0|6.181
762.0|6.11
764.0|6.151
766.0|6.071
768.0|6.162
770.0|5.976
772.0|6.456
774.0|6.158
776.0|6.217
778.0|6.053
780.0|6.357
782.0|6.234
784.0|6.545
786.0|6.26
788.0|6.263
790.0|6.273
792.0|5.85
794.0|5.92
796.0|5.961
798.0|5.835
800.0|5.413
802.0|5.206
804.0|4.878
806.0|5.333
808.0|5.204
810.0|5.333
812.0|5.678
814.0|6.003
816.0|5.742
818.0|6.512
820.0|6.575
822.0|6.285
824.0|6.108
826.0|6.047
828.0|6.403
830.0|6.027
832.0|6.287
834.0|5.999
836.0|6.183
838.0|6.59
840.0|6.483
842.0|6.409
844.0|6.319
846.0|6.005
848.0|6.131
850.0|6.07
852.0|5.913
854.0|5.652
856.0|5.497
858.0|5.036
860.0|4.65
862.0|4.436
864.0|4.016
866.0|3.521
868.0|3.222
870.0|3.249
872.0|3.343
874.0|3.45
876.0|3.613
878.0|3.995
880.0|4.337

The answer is 1.93 keV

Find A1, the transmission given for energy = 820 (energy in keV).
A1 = 6.575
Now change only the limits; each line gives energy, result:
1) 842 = 6.409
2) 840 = 6.483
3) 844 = 6.319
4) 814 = 6.003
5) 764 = 6.151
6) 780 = 6.357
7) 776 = 6.217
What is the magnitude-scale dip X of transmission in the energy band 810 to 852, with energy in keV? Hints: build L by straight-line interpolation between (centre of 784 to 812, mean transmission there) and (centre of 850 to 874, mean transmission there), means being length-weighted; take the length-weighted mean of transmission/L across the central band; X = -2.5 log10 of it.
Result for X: -0.22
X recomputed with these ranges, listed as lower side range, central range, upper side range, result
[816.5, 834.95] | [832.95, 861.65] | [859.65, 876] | -0.19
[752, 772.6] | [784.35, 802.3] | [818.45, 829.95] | 0.05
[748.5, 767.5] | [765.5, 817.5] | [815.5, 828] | 0.05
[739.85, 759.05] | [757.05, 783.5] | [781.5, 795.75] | 0.00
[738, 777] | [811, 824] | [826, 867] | -0.05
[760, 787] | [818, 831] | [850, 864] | -0.13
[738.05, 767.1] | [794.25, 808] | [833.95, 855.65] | 0.13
